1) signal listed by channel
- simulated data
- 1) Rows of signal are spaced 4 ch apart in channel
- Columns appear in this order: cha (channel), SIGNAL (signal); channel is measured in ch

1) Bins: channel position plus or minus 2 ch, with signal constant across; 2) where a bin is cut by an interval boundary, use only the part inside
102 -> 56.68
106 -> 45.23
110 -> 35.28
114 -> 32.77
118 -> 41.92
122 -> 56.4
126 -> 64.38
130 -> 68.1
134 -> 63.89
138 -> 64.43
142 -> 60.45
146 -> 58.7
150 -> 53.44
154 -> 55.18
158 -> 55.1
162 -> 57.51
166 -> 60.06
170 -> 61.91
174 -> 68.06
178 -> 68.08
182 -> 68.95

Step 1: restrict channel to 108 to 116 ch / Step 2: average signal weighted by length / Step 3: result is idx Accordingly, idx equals 34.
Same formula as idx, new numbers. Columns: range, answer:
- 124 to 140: 65.2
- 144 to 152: 56.1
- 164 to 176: 63.3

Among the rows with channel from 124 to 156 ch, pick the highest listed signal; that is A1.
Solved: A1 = 68.1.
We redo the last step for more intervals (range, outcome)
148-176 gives 68.06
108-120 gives 41.92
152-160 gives 55.18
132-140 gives 64.43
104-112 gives 45.23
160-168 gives 60.06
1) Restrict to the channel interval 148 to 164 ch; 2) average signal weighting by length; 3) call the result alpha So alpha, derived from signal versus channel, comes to 55.3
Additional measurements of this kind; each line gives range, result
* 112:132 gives 52.7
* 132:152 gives 60.2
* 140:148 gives 59.6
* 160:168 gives 58.8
